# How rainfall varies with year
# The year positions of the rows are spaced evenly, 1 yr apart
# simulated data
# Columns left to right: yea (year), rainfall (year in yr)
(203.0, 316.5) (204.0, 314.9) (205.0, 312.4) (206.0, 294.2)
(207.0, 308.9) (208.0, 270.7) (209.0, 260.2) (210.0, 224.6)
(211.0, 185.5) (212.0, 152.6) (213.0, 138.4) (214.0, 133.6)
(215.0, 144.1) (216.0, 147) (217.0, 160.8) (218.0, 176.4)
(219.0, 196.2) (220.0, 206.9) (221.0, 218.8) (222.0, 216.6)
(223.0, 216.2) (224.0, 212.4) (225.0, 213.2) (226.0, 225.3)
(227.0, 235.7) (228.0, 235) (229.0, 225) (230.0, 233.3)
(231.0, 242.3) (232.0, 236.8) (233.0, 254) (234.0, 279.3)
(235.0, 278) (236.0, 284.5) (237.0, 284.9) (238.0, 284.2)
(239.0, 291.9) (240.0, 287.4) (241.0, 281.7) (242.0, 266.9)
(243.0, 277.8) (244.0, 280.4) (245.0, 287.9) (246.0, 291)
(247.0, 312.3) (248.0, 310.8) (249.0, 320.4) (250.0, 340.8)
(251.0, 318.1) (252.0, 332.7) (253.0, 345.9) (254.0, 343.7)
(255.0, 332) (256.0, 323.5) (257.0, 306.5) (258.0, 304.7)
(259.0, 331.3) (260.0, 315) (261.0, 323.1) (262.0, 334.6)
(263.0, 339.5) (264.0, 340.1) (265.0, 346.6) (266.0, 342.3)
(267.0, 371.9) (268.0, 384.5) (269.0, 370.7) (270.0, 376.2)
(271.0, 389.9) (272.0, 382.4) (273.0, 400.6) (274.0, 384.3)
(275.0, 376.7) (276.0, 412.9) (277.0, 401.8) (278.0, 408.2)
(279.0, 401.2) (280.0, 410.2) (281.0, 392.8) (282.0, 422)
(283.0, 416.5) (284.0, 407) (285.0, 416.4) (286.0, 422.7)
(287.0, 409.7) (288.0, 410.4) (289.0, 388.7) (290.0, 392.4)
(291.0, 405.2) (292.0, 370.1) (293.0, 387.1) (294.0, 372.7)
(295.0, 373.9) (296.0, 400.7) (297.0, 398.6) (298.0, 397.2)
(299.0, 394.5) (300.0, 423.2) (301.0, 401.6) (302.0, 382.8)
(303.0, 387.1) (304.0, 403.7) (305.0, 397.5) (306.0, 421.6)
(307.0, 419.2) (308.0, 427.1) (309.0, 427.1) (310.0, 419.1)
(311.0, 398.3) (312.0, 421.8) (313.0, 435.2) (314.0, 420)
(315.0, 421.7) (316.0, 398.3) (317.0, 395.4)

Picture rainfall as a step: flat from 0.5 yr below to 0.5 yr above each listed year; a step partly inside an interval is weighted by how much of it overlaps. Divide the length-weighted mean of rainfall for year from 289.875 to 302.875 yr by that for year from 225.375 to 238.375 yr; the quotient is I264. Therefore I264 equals 1.55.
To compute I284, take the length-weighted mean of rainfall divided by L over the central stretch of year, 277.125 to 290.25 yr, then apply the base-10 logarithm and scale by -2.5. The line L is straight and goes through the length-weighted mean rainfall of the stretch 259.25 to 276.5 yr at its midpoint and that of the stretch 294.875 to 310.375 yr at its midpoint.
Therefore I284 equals -0.07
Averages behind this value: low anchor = 364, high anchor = 405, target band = 408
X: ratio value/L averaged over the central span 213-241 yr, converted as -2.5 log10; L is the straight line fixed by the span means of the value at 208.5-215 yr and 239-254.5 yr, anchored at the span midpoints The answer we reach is 0.05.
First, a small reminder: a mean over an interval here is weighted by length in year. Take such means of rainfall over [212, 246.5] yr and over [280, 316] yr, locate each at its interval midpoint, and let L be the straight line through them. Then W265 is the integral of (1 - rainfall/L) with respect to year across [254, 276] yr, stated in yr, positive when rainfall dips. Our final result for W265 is -2.0 yr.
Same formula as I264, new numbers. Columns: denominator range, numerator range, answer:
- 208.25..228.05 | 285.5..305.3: 2.03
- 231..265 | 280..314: 1.33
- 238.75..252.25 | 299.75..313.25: 1.37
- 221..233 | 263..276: 1.64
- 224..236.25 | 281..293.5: 1.66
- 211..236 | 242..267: 1.54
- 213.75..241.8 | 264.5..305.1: 1.71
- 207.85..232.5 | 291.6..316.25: 1.99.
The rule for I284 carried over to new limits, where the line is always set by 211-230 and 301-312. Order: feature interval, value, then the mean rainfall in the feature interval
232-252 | -0.178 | 291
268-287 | -0.189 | 399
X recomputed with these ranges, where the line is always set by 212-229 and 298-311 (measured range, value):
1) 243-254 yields -0.186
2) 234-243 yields -0.184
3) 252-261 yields -0.148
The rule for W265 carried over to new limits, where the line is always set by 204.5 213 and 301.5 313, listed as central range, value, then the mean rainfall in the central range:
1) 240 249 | 0.43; 290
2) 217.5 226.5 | 1.95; 209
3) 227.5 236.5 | 1.01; 252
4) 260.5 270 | -0.33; 352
